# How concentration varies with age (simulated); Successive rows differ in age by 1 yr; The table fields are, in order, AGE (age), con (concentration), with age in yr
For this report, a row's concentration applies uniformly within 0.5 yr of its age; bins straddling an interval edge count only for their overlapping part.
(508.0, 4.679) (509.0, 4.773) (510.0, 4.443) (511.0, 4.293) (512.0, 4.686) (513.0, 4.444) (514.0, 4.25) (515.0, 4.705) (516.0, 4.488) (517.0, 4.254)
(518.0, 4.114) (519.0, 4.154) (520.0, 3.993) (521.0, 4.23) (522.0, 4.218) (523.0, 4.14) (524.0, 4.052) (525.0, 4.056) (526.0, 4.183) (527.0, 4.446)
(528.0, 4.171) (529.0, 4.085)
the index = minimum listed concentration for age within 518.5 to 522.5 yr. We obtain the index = 3.993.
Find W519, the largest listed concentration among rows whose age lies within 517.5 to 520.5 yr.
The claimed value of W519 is 4.154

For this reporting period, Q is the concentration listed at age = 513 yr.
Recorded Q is 4.444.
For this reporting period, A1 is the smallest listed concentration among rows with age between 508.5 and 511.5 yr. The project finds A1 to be 4.293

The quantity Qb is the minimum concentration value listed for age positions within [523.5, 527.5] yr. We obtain 4.052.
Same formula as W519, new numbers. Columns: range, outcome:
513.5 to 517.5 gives 4.705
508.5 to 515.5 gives 4.773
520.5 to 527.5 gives 4.446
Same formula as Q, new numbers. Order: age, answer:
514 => 4.25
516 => 4.488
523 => 4.14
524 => 4.052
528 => 4.171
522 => 4.218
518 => 4.114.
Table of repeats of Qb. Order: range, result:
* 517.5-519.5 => 4.114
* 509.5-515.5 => 4.25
